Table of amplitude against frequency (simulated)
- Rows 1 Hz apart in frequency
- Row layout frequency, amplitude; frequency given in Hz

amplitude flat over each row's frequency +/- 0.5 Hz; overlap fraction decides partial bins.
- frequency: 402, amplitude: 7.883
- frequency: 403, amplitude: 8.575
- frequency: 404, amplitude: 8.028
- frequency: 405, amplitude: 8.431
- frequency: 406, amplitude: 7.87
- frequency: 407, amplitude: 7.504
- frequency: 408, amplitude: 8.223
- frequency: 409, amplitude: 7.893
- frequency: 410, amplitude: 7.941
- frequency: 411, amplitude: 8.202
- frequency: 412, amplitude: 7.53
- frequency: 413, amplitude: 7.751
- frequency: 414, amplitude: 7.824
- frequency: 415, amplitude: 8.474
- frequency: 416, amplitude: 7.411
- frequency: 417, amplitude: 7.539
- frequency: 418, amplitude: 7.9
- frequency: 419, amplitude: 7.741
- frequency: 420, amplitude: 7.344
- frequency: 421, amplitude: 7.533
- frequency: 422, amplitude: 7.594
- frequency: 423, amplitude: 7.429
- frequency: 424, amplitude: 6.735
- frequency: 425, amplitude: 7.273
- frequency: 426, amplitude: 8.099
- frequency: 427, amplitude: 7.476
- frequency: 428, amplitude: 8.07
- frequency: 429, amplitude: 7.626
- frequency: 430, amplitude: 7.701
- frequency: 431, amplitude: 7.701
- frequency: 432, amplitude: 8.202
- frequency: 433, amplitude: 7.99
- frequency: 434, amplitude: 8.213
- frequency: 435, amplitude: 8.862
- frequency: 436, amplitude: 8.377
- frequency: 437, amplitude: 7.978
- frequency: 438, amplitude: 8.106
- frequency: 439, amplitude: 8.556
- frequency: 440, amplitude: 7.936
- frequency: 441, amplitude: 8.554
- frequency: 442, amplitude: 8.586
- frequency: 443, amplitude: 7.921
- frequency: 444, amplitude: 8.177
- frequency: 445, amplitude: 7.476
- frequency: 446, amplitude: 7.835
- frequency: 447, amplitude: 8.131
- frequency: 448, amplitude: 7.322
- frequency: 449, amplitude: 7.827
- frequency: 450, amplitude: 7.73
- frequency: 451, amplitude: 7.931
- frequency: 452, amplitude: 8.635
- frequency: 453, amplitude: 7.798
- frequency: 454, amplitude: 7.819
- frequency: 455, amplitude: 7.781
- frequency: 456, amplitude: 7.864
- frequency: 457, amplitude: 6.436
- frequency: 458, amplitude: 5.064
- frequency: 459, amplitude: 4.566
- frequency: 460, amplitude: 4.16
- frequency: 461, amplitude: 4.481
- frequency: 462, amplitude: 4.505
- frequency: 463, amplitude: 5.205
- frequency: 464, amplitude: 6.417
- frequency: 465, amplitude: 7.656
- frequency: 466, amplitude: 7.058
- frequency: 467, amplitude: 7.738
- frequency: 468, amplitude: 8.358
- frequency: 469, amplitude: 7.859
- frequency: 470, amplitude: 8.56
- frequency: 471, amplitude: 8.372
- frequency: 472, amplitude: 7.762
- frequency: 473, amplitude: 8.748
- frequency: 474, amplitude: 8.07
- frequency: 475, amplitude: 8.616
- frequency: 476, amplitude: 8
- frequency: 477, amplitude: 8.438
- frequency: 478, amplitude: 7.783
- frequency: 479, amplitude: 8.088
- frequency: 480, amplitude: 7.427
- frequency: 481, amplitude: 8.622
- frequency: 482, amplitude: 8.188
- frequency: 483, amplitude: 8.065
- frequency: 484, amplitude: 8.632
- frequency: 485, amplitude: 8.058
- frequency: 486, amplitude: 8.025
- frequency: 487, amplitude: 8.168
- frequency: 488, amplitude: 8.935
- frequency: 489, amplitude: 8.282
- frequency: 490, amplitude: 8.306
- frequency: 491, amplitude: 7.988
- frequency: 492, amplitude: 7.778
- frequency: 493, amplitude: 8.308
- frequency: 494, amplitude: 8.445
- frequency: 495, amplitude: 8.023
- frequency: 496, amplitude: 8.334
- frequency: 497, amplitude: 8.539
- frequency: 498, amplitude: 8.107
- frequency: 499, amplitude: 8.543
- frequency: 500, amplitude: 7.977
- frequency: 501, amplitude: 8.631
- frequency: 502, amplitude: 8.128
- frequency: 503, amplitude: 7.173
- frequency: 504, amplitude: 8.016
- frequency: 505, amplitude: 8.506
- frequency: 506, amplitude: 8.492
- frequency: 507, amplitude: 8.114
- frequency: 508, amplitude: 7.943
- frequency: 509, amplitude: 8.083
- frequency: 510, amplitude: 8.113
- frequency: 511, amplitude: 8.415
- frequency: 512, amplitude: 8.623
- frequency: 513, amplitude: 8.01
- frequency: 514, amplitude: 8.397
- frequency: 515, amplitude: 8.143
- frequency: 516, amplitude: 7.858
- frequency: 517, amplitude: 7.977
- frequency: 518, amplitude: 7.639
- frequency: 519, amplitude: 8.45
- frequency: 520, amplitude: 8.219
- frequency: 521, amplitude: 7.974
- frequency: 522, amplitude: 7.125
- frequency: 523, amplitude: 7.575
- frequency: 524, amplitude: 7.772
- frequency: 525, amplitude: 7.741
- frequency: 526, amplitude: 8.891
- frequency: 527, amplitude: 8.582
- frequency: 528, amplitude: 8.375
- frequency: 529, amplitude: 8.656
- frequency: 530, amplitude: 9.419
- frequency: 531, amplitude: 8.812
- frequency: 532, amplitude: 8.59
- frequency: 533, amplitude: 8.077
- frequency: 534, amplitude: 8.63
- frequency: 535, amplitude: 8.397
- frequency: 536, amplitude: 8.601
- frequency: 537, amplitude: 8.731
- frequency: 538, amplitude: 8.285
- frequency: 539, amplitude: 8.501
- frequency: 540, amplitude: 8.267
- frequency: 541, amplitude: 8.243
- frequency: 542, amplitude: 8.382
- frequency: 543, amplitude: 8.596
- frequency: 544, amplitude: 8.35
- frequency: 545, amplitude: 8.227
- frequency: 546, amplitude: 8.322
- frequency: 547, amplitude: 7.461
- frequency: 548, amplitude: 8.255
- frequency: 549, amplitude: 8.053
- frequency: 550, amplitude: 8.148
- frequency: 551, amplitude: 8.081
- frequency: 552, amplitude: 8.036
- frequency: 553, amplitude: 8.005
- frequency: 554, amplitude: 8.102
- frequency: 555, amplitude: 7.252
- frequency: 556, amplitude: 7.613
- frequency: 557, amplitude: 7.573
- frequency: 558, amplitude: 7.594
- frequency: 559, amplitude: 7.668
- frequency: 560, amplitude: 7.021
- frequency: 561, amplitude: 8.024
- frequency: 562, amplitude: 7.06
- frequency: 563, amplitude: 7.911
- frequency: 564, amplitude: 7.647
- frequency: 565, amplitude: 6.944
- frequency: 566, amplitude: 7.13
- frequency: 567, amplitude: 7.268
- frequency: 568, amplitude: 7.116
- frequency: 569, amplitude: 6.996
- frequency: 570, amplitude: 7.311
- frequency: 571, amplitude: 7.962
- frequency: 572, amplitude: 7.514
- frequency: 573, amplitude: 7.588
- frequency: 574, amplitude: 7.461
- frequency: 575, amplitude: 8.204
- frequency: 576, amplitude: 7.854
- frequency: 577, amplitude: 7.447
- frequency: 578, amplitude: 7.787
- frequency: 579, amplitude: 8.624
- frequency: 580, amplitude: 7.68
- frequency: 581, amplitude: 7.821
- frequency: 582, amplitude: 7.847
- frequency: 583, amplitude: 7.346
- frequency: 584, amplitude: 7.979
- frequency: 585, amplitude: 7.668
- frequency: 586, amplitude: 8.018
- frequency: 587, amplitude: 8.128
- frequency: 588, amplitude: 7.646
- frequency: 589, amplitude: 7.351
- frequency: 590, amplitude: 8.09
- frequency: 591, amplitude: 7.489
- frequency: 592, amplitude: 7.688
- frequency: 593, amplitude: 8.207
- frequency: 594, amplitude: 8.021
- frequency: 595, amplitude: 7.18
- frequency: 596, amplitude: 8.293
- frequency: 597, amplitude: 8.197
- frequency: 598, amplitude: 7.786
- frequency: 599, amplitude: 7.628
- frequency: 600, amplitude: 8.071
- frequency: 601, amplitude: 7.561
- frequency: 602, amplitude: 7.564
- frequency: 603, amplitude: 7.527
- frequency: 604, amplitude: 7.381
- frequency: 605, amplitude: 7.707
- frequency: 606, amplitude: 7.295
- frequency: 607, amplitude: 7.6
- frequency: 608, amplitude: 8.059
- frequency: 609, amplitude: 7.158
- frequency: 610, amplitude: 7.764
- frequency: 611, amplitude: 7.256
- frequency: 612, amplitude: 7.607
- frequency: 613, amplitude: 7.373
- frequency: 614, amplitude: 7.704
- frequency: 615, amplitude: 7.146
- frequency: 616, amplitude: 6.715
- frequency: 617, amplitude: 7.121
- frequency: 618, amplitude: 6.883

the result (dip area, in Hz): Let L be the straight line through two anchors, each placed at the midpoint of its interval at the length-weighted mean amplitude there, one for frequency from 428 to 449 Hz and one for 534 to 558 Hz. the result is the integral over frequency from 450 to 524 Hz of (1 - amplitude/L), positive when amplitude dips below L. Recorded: 2.9 Hz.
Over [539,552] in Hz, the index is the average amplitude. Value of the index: 8.2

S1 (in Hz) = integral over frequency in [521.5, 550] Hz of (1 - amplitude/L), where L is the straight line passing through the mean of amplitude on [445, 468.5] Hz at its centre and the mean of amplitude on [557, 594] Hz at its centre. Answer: -3.5 Hz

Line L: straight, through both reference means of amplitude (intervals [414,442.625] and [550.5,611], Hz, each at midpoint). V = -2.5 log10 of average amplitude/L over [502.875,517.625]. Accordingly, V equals -0.05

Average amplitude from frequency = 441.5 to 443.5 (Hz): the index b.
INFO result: 8.25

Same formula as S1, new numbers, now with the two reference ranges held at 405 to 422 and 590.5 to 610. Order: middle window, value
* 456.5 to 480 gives 2.20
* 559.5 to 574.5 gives 0.64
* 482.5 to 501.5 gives -1.24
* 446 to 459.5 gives 0.81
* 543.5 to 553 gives -0.45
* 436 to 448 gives -0.46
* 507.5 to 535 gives -1.70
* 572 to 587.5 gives -0.20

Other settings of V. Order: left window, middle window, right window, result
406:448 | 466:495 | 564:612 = -0.050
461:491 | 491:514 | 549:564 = -0.056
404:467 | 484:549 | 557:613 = -0.090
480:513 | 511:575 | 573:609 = 0.001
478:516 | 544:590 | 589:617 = 0.014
